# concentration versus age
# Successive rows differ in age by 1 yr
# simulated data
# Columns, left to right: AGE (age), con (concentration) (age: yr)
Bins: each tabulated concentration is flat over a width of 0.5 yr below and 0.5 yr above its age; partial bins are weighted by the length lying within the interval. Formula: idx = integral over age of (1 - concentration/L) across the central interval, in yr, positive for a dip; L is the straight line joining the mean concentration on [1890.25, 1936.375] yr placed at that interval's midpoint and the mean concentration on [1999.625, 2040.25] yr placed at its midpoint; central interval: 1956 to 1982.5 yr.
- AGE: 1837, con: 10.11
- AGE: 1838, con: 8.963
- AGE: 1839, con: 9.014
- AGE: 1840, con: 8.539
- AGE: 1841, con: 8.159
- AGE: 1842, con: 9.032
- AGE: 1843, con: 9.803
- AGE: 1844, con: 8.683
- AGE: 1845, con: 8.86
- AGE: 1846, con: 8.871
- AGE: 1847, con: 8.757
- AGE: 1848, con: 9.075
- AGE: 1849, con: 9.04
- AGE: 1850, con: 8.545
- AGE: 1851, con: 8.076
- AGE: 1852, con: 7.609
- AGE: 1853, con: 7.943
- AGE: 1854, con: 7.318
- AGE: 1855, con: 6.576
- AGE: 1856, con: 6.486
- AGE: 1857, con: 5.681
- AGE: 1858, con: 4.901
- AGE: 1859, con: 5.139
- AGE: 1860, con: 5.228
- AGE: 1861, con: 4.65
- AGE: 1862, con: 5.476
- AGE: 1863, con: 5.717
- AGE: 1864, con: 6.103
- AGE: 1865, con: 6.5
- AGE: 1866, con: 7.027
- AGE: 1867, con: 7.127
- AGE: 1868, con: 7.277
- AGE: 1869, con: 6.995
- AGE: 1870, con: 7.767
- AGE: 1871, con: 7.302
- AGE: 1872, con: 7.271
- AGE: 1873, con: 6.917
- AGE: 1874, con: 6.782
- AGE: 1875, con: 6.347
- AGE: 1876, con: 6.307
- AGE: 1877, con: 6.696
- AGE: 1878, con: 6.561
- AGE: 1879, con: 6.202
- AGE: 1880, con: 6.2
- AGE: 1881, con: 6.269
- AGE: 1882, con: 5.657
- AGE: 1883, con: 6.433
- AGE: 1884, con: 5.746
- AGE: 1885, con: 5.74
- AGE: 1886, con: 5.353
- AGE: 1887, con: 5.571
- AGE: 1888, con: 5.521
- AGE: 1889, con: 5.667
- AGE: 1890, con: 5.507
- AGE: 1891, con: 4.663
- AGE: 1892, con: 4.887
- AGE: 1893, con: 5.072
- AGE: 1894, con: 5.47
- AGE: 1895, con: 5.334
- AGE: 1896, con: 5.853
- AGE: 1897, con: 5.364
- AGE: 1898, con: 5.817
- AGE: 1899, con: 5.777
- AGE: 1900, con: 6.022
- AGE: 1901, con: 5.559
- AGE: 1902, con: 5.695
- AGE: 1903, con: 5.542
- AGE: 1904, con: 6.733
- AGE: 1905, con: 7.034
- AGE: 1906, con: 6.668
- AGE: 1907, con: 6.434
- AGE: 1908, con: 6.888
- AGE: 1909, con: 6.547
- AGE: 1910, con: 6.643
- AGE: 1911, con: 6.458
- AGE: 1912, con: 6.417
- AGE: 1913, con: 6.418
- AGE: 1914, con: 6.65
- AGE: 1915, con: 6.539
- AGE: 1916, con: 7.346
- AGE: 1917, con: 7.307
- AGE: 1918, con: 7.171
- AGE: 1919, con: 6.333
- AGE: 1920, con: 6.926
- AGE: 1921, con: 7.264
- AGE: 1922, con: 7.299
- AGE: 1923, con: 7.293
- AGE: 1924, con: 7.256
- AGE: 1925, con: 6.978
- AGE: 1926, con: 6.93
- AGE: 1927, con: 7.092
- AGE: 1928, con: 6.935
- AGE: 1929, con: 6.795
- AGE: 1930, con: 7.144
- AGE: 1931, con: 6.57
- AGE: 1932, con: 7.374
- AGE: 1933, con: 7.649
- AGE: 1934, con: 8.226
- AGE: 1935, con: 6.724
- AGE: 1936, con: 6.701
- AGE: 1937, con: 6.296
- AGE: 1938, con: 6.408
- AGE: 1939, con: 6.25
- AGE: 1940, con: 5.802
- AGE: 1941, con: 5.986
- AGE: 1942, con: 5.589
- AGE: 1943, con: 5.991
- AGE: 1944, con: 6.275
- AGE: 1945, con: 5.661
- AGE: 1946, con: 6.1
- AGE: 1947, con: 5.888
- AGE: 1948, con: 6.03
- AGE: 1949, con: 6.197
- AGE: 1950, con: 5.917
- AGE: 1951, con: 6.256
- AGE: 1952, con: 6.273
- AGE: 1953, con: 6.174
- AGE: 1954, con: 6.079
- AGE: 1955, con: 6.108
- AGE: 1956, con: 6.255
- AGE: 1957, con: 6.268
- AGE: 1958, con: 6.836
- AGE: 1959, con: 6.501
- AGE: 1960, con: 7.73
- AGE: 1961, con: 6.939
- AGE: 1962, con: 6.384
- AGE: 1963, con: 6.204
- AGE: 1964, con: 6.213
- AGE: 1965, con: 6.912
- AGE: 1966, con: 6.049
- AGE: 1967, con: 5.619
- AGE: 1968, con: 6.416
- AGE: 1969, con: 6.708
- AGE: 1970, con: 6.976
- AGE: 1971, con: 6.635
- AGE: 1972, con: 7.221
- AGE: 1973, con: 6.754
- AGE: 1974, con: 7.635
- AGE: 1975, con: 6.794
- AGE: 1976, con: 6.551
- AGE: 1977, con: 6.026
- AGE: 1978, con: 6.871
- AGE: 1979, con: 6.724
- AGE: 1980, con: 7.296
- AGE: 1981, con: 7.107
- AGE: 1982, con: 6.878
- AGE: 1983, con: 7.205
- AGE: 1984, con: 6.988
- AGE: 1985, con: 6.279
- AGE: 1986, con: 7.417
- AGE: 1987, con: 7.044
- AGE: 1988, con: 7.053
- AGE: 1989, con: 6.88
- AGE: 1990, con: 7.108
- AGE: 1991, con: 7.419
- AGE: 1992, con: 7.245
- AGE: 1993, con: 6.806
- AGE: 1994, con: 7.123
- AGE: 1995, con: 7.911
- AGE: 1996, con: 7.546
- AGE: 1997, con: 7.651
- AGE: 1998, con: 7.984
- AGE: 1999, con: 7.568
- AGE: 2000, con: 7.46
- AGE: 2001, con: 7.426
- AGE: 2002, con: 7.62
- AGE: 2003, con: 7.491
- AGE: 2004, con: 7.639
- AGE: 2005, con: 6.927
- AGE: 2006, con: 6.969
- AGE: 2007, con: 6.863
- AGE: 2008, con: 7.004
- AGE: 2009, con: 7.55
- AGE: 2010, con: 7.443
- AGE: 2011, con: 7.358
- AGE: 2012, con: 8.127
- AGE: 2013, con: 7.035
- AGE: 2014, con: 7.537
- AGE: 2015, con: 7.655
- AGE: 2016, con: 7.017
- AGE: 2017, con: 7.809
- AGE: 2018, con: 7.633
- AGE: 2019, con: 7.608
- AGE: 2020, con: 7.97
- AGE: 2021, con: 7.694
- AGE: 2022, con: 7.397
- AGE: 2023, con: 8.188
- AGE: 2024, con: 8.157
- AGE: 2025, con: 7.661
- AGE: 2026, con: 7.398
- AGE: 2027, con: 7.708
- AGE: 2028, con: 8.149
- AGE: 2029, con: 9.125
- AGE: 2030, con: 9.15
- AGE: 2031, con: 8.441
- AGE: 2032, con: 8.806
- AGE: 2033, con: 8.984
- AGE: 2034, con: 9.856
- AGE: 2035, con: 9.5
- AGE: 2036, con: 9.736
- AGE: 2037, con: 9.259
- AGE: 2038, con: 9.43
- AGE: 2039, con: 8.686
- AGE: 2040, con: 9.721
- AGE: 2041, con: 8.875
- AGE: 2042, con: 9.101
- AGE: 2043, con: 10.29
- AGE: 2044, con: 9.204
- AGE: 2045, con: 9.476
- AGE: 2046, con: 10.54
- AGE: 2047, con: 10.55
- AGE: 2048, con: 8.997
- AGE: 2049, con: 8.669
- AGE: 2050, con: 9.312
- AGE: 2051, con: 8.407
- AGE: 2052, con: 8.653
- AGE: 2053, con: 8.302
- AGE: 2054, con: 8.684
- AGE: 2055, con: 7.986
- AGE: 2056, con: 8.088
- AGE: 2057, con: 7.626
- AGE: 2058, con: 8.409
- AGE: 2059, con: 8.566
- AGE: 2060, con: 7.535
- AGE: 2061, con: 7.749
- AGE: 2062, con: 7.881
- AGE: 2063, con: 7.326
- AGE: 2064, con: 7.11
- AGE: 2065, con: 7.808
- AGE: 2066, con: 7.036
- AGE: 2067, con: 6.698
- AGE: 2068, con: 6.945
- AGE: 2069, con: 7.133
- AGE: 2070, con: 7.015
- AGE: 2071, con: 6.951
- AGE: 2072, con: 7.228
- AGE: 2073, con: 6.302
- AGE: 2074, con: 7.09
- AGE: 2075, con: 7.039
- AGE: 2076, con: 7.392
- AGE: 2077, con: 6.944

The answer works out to 2.21 yr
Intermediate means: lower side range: 6.51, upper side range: 8.02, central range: 6.69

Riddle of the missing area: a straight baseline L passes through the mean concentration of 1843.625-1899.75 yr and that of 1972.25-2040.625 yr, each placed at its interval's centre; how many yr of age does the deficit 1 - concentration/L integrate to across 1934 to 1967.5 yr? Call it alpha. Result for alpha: 4.14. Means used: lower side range 6.49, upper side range 7.66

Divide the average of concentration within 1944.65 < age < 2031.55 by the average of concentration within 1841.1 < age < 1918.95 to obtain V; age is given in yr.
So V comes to 1.07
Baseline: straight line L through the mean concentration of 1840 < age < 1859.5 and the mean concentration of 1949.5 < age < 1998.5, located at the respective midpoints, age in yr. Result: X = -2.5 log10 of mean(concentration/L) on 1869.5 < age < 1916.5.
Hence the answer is 0.21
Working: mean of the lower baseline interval 7.84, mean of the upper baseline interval 6.8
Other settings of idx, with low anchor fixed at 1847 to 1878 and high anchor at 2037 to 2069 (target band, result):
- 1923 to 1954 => 4.0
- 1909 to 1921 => 0.9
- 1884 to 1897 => 3.1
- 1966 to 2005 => 4.1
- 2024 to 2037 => -0.6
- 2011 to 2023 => 0.8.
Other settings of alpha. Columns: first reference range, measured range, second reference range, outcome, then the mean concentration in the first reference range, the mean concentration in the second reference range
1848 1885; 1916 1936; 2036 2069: 0.3 yr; 6.63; 8.53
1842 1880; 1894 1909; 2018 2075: 2.7 yr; 7.09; 8.31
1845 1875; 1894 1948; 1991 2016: 4.9 yr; 6.99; 7.41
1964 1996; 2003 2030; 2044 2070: -0.4 yr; 6.89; 8.22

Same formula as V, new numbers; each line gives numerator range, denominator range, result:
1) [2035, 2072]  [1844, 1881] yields 1.22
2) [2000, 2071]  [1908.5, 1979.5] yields 1.23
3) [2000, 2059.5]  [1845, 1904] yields 1.30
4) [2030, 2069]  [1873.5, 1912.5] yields 1.44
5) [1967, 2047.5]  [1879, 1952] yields 1.23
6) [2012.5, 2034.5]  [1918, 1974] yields 1.22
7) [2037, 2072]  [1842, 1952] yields 1.27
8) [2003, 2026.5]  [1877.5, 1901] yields 1.32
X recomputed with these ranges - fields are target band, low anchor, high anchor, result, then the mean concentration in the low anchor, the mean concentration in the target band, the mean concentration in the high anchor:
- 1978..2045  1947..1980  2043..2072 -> -0.07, 6.51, 7.85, 8.19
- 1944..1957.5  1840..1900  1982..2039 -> 0.19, 6.63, 6.1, 7.75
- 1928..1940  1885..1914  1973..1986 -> -0.09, 5.9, 6.88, 6.88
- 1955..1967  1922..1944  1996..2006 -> 0.09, 6.76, 6.51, 7.5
